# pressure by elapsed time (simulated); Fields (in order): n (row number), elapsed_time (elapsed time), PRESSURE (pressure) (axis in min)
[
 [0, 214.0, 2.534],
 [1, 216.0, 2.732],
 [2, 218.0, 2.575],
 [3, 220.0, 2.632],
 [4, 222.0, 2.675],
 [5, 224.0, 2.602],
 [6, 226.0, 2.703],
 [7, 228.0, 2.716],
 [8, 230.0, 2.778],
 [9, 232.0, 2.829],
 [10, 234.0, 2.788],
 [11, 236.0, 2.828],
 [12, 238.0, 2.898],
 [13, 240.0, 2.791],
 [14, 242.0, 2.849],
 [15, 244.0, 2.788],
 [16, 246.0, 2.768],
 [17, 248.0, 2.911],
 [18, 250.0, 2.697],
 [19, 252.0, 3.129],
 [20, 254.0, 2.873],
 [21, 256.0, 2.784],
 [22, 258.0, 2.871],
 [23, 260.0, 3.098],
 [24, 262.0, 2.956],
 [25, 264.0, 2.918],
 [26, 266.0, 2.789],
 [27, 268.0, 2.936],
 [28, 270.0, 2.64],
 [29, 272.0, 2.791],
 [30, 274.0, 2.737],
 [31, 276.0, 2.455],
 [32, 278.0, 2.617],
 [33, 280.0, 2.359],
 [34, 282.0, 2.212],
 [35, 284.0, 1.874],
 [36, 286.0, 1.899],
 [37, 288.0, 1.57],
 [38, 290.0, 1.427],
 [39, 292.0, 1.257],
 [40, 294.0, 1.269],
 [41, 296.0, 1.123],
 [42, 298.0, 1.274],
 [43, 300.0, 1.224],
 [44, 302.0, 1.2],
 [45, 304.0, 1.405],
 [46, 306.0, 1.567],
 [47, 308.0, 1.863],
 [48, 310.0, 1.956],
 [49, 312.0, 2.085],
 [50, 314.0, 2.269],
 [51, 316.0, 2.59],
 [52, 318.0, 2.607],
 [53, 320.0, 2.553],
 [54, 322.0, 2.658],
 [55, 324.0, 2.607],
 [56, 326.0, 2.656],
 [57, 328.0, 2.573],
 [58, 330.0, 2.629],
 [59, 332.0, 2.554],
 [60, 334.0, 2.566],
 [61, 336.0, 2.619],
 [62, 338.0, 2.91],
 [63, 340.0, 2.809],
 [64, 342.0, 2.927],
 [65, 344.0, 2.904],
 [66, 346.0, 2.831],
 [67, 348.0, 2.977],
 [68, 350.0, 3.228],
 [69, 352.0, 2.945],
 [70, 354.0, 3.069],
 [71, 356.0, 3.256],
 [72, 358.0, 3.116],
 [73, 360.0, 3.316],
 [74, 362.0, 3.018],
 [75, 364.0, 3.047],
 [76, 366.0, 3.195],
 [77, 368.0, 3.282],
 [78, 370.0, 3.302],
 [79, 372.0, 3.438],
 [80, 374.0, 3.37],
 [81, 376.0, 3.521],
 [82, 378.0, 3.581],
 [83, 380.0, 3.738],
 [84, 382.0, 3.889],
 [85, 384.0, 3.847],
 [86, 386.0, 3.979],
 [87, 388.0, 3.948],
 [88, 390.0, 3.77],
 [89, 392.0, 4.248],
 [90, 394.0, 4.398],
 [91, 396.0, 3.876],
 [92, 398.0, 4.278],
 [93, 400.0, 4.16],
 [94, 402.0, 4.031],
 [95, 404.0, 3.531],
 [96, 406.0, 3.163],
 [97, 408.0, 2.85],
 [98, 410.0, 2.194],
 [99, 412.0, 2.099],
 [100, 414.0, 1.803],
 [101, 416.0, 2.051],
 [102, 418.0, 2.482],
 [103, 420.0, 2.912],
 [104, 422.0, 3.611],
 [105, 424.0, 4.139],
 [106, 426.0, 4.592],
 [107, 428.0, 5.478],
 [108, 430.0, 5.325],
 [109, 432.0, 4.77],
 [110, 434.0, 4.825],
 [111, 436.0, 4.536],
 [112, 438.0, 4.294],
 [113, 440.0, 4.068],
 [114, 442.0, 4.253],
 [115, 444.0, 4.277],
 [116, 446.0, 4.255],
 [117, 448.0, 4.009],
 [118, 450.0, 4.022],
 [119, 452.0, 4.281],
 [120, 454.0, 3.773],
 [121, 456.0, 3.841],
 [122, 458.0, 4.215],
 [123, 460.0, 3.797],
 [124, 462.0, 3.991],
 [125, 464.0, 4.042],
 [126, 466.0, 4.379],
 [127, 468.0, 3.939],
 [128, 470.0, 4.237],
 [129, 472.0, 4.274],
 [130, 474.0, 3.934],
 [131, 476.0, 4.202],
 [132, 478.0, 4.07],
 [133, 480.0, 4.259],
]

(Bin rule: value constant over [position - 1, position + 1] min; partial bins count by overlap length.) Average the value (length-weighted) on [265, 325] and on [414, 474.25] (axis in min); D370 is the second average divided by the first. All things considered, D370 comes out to 2.0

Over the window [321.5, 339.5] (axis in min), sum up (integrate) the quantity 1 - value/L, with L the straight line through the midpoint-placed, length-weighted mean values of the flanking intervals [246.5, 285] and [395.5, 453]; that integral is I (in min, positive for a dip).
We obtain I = 2.9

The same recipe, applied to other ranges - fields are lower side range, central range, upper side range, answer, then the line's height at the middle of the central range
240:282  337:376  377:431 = 2.77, 3.35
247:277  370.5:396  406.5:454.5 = -2.06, 3.52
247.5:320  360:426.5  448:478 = -1.83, 3.35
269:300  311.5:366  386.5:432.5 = -2.55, 2.68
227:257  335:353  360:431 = 2.17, 3.3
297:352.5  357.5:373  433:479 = -1.51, 2.93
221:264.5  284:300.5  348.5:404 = 8.98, 3.11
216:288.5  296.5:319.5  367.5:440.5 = 9.36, 3.06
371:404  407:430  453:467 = 4.24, 3.93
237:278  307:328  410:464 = 5.22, 3.18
